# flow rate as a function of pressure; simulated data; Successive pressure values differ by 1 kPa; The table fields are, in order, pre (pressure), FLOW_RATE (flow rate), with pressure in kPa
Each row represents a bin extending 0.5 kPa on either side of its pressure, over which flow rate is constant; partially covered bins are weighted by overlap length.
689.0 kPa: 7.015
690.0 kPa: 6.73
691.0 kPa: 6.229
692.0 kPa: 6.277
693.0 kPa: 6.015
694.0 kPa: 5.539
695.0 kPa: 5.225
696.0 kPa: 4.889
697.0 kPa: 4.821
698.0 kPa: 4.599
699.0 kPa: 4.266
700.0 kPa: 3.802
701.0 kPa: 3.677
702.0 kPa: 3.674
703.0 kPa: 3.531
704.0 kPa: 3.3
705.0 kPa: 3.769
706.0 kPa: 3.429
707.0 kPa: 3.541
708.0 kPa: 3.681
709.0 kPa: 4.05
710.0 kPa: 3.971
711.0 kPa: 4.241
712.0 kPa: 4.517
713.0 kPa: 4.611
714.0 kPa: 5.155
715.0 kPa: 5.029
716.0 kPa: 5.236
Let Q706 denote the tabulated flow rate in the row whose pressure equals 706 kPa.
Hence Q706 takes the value 3.429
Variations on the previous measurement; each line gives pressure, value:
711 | 4.241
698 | 4.599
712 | 4.517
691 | 6.229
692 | 6.277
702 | 3.674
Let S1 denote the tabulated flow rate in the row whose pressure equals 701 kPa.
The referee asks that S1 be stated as 3.677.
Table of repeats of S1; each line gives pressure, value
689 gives 7.015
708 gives 3.681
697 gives 4.821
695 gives 5.225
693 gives 6.015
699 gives 4.266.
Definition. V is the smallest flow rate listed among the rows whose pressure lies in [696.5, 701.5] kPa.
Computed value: 3.677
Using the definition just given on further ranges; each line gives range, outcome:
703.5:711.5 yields 3.3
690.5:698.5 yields 4.599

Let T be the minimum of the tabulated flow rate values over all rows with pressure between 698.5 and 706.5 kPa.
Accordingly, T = 3.3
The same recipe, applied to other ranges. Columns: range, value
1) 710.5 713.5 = 4.241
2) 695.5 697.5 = 4.821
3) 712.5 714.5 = 4.611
